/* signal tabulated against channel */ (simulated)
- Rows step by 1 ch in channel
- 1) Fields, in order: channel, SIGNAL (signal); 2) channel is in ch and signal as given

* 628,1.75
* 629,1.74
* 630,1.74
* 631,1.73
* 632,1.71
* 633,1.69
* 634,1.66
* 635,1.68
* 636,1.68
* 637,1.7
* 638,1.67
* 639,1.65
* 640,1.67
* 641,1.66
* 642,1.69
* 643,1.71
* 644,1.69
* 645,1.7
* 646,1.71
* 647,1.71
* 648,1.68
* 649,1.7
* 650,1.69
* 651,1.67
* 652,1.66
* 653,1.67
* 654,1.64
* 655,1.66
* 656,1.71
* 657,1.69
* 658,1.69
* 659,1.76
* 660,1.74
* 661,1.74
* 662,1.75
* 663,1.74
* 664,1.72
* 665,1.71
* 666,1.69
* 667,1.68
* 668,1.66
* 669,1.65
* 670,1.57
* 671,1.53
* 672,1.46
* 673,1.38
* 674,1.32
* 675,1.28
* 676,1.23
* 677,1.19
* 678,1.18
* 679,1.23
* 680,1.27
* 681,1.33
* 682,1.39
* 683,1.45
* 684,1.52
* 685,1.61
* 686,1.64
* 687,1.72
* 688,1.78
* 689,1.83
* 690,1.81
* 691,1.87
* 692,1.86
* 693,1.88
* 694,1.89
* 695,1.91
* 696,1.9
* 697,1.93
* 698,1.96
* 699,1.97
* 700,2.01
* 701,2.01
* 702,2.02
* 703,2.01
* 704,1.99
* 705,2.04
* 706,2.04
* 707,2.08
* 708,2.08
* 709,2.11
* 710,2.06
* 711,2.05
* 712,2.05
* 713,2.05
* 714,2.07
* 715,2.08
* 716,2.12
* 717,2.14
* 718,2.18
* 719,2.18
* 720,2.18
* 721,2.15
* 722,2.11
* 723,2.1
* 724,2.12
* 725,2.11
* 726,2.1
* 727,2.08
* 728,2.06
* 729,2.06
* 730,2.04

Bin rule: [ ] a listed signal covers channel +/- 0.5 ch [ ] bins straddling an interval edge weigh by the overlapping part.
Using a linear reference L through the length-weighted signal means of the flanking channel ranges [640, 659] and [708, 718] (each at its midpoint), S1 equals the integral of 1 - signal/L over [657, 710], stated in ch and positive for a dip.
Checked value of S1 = 5.4 ch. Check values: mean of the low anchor 1.69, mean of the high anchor 2.09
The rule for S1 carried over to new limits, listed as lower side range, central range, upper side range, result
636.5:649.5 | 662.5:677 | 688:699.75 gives 2.1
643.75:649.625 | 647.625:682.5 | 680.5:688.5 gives 1.5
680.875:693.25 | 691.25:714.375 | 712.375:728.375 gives -1.4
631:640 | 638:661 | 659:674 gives -0.4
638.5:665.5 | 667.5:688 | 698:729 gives 4.6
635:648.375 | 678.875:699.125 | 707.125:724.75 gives 2.6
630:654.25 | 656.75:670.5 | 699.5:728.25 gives 0.8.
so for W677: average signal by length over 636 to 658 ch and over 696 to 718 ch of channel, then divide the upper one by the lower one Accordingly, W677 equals 1.21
